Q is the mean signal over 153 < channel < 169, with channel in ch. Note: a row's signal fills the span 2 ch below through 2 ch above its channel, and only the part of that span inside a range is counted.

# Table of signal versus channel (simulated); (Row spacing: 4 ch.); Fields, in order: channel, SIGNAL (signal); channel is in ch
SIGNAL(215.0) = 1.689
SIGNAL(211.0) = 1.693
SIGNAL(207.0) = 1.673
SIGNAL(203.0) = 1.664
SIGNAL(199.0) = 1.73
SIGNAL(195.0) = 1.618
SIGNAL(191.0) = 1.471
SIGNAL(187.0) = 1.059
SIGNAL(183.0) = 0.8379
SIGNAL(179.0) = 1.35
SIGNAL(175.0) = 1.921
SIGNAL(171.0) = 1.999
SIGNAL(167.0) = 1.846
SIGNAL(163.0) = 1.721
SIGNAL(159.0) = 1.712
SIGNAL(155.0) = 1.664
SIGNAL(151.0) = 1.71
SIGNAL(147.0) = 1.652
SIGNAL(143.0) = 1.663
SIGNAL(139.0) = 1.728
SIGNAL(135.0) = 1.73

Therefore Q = 1.74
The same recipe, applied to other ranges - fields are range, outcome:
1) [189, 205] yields 1.62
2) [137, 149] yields 1.68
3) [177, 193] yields 1.18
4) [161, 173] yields 1.86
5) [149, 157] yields 1.69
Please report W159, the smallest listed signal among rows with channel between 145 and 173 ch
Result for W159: 1.652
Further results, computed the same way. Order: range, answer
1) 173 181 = 1.35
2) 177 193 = 0.8379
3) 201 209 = 1.664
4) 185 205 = 1.059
